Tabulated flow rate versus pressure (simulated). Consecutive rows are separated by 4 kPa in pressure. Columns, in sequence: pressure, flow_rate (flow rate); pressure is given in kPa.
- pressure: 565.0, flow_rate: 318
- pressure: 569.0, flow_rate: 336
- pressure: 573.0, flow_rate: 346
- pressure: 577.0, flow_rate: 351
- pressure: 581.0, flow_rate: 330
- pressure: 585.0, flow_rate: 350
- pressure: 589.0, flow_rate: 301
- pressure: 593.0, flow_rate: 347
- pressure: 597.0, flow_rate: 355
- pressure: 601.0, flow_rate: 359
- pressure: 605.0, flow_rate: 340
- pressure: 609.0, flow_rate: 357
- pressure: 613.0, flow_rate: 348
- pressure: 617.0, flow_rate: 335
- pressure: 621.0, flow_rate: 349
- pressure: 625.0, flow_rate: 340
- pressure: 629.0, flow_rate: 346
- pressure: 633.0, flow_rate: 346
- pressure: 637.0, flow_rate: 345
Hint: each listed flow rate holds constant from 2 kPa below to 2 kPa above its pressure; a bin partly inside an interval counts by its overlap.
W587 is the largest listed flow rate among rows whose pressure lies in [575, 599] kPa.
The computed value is 355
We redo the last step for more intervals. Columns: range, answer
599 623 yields 359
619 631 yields 349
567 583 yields 351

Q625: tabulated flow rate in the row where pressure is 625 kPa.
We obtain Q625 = 340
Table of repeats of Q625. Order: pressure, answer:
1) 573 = 346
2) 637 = 345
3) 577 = 351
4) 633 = 346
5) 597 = 355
